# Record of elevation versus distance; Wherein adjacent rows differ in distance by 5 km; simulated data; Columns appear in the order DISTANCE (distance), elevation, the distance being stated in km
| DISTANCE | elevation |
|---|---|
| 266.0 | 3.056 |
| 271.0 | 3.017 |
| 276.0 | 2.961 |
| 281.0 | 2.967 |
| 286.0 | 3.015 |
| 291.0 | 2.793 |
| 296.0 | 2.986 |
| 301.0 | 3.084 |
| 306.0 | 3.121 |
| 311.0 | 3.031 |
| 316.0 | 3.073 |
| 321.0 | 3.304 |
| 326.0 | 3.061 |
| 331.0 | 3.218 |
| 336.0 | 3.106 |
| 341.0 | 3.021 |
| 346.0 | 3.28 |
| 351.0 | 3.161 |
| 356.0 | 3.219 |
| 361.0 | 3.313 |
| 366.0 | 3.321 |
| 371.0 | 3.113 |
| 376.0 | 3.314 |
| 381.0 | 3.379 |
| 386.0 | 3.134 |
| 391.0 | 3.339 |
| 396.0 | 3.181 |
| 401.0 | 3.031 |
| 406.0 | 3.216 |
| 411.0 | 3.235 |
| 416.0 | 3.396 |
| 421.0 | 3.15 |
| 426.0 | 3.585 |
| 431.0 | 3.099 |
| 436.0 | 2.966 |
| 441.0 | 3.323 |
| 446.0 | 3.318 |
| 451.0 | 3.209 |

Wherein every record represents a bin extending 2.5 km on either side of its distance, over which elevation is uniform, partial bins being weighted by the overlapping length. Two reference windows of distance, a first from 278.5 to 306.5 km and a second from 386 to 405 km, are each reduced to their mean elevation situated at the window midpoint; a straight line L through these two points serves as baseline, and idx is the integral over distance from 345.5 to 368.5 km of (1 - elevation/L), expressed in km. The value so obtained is -1.1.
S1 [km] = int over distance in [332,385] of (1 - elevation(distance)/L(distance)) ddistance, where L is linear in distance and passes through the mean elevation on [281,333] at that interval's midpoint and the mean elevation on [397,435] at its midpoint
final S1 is -1.3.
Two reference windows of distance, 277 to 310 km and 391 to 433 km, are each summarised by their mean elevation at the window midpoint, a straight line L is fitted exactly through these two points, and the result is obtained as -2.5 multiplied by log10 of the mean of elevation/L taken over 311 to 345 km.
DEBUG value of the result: -0.022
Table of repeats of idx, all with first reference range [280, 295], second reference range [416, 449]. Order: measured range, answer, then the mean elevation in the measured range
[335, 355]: -0.6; 3.15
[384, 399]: -0.3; 3.21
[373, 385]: -0.7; 3.31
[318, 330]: -0.7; 3.18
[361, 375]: -0.6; 3.24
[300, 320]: -0.8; 3.09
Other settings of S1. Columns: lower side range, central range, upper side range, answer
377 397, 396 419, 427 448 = 0.2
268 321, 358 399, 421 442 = -1.5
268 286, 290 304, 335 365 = 0.3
